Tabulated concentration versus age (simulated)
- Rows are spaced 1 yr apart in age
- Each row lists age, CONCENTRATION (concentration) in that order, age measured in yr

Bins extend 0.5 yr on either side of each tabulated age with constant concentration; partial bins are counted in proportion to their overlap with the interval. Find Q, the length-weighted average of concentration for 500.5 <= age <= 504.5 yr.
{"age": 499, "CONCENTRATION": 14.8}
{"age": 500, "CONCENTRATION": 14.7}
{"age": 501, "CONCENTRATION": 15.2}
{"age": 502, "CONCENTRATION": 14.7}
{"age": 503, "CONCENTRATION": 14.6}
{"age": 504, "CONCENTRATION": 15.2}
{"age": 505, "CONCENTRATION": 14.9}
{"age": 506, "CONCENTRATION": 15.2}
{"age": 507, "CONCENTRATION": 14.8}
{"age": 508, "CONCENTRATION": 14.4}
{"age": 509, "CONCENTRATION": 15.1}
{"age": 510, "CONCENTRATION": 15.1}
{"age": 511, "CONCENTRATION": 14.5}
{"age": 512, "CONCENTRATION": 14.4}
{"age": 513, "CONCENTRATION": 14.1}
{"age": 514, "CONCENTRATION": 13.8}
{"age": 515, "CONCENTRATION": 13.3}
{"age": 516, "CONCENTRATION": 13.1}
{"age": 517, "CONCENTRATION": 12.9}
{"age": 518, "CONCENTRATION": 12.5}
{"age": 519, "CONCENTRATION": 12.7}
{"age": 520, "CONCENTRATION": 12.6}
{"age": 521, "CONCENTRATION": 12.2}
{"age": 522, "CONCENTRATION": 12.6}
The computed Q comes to 14.9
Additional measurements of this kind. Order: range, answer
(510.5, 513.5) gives 14.3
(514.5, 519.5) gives 12.9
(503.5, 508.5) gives 14.9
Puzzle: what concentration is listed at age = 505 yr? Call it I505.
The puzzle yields 14.9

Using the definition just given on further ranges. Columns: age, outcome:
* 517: 12.9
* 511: 14.5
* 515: 13.3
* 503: 14.6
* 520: 12.6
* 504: 15.2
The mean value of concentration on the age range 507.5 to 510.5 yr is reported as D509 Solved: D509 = 14.9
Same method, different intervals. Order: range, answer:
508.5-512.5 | 14.8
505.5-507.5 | 15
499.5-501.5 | 14.9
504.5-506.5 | 15.1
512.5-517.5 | 13.4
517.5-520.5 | 12.6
